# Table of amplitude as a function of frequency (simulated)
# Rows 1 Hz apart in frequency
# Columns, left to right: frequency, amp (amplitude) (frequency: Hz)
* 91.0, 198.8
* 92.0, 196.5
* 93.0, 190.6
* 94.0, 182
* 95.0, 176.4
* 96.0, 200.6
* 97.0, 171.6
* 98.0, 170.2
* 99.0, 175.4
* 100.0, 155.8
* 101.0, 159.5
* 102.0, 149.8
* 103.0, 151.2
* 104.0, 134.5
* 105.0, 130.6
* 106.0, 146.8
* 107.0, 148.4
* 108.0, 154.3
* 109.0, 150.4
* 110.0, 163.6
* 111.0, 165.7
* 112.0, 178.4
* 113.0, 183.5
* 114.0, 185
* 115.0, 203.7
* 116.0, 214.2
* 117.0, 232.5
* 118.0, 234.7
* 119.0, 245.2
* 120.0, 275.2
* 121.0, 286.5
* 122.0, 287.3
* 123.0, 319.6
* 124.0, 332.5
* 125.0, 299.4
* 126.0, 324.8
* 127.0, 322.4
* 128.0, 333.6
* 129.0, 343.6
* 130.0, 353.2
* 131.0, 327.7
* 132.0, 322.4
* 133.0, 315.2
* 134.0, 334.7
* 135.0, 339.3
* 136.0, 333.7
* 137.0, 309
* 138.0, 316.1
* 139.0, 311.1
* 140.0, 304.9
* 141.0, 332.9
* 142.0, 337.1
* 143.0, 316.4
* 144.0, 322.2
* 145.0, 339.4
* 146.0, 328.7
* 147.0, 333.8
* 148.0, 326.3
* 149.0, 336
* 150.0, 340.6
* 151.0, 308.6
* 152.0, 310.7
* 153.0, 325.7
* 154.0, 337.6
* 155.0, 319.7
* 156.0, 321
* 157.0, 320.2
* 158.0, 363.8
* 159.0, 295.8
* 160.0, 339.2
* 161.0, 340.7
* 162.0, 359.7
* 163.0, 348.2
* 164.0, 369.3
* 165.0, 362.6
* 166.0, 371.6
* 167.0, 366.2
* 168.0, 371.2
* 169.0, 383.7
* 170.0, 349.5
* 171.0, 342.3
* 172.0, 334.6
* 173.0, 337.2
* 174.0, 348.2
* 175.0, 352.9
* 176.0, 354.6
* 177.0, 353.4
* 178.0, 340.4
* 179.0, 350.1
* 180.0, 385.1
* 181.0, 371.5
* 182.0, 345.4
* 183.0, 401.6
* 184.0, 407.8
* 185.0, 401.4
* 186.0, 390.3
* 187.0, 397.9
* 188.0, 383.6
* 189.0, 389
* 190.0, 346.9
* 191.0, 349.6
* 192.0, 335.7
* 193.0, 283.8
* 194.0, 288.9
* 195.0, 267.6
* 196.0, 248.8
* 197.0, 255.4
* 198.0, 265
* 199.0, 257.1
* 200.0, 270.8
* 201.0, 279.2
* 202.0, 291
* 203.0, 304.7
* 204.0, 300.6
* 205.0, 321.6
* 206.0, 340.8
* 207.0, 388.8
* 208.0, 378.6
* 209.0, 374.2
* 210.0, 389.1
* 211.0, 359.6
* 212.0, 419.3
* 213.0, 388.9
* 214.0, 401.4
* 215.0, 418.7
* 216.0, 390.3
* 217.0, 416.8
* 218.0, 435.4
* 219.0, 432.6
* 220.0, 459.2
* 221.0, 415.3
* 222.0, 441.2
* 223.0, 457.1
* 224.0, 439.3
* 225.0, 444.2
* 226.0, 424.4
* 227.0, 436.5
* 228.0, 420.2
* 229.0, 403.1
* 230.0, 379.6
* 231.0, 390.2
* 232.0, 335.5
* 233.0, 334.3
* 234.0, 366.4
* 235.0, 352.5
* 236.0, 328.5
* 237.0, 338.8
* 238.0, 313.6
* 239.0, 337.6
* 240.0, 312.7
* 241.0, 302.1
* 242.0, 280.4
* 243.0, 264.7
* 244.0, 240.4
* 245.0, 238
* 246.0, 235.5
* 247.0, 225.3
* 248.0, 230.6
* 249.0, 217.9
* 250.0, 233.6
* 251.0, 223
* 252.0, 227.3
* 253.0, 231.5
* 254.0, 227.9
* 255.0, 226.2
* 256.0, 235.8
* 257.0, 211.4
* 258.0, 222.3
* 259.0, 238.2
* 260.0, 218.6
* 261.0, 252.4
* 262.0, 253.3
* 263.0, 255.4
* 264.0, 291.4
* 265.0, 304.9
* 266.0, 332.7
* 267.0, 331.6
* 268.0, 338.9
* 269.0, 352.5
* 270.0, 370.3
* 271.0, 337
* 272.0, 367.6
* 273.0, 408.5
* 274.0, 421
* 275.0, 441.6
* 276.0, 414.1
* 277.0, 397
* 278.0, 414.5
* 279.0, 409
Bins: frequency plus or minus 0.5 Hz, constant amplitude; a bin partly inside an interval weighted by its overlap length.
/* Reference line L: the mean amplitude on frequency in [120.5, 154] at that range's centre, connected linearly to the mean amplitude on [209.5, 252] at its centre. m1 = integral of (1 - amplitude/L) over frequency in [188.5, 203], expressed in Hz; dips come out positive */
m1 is 2.0 Hz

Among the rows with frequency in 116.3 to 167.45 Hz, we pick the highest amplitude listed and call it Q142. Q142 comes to 371.6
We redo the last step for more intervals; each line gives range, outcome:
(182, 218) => 435.4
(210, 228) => 459.2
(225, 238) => 444.2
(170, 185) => 407.8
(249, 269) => 352.5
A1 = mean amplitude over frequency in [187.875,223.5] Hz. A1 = 354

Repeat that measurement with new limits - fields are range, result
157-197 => 350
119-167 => 327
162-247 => 354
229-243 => 336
